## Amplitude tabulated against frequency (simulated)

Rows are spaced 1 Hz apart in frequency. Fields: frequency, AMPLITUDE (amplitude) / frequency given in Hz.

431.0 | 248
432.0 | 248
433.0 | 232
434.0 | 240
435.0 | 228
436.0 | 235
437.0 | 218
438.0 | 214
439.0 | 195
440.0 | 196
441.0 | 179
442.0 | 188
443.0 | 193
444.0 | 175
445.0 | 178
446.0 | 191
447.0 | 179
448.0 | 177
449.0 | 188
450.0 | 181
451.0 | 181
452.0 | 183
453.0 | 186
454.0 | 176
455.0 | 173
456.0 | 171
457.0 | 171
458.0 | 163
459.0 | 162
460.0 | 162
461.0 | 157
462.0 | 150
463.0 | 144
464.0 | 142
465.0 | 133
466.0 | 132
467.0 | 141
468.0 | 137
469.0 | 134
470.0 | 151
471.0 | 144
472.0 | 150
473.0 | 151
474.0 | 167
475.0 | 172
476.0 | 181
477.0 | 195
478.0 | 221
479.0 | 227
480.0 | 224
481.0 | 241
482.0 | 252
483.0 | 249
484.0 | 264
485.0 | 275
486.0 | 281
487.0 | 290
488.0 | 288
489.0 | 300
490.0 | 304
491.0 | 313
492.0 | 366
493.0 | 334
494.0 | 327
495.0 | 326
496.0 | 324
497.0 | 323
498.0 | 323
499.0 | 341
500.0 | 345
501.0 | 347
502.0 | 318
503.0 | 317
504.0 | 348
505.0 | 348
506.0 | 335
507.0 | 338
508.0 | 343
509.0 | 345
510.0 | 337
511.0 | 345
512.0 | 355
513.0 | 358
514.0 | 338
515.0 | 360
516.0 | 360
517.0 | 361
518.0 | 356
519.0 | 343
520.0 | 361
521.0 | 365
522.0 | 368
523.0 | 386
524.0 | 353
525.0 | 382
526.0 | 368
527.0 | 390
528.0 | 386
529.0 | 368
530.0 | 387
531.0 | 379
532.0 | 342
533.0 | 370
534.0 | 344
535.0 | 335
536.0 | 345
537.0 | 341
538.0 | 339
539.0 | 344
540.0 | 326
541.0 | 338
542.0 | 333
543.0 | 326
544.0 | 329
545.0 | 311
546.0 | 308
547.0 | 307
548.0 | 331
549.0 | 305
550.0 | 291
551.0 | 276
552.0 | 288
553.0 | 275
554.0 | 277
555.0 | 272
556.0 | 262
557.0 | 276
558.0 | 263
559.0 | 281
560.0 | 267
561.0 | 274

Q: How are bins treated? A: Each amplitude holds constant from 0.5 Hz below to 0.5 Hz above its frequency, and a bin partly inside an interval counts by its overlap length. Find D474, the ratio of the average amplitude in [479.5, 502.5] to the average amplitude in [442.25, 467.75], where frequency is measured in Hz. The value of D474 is 1.81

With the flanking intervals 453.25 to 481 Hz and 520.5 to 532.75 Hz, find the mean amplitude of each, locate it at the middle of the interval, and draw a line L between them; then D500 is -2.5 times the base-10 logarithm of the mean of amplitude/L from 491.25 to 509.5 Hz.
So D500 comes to -0.20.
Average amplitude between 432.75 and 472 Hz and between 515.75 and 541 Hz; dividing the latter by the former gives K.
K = 2.05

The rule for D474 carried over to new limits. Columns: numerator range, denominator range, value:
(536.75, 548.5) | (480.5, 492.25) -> 1.15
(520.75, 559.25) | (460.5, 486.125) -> 1.80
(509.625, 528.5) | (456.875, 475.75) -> 2.40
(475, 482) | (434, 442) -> 1.02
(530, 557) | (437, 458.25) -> 1.74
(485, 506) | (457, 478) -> 2.07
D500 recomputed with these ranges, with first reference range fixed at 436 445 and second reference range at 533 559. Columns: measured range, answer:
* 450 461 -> 0.22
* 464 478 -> 0.43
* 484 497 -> -0.23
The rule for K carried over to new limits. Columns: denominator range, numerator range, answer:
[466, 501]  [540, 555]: 1.23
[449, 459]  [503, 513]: 1.95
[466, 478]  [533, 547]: 2.10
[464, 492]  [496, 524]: 1.62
